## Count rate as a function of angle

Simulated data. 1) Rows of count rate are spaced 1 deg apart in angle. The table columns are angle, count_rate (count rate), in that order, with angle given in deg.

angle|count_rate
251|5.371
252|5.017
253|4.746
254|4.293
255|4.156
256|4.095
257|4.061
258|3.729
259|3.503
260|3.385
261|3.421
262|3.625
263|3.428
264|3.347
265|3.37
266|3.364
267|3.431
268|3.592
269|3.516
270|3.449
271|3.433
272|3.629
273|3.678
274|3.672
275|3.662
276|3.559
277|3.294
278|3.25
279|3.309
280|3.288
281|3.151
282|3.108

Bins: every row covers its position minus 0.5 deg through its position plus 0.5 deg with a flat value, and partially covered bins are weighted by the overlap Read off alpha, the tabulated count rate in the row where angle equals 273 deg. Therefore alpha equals 3.678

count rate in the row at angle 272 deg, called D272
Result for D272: 3.629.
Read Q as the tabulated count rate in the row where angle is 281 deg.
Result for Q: 3.151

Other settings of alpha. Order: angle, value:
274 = 3.672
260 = 3.385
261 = 3.421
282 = 3.108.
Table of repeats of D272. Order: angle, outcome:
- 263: 3.428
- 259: 3.503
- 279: 3.309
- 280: 3.288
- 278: 3.25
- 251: 5.371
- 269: 3.516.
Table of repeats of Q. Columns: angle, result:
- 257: 4.061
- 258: 3.729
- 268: 3.592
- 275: 3.662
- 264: 3.347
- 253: 4.746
